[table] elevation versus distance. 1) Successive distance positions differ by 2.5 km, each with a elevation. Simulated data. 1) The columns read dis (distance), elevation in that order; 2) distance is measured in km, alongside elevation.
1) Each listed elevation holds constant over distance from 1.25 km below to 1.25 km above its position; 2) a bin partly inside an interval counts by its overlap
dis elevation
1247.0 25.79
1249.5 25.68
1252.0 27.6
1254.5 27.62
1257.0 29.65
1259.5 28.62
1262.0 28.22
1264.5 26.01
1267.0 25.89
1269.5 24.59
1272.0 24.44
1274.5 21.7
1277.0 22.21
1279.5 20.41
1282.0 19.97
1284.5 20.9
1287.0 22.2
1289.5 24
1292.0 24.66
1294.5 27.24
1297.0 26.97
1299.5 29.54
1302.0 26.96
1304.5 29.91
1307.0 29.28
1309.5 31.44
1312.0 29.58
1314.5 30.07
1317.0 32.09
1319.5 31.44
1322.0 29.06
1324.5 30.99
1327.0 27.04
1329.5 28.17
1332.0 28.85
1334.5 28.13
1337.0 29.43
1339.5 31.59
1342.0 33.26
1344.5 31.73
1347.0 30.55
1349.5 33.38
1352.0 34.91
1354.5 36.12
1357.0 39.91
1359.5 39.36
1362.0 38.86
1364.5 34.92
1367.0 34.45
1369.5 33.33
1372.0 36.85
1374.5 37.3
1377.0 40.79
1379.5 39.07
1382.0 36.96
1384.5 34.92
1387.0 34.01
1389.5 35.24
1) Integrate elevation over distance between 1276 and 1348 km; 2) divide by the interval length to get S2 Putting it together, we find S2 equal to 27.9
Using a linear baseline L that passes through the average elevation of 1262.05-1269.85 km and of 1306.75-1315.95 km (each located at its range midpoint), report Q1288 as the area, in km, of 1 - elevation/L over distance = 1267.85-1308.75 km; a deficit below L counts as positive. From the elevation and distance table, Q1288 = 4.9 km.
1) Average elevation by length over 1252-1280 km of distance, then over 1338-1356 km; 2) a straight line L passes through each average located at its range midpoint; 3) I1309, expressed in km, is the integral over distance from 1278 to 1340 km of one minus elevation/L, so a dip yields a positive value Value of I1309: 4.5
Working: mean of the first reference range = 25.6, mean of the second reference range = 33.1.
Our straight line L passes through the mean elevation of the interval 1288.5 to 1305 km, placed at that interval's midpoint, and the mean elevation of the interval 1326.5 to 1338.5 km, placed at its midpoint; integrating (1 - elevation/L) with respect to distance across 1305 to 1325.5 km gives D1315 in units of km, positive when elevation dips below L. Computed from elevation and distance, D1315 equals -2.02 km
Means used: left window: 27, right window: 28.5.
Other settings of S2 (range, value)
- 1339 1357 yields 33.6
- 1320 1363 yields 32.4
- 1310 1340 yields 29.7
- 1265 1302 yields 24.1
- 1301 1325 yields 30.1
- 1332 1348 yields 30.6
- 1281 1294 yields 22.7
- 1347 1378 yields 36.4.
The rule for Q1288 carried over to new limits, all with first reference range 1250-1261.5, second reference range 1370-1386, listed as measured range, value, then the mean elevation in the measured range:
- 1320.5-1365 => 2.9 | 32.5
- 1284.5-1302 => 3.1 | 25.5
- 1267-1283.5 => 4.0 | 22.5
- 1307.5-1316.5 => 0.6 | 30.4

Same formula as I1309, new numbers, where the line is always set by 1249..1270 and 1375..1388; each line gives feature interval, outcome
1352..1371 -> -0.6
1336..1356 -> 0.9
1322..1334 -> 1.5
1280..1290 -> 2.7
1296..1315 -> 1.1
